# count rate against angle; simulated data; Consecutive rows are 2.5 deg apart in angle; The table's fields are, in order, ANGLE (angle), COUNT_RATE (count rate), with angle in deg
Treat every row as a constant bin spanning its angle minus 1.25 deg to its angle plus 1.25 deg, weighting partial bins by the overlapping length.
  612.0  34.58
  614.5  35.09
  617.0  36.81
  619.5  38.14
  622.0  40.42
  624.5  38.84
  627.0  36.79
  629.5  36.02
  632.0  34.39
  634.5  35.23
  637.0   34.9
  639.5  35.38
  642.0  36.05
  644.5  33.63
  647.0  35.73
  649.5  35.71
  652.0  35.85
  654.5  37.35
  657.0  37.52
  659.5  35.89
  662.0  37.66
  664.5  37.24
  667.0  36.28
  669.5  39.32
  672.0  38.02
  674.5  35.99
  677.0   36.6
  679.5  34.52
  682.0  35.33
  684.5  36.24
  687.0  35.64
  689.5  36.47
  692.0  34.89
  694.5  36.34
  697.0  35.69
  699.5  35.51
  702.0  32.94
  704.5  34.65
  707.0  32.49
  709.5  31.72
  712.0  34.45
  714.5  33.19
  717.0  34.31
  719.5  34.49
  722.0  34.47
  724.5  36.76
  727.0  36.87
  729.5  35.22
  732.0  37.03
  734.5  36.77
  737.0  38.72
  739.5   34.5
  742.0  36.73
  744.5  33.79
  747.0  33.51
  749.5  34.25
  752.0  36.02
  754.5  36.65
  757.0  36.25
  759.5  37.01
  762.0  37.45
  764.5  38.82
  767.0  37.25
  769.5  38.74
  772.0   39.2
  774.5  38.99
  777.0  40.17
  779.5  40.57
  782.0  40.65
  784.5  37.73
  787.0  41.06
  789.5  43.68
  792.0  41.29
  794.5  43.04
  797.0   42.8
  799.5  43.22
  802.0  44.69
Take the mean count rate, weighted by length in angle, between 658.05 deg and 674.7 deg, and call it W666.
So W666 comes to 37.3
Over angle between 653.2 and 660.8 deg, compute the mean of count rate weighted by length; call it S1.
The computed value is 36.9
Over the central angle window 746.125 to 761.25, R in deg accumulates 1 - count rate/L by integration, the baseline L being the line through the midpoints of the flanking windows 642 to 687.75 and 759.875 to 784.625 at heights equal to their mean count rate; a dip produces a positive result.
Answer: 1.1 deg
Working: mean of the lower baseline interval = 36.4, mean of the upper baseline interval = 38.9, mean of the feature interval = 35.7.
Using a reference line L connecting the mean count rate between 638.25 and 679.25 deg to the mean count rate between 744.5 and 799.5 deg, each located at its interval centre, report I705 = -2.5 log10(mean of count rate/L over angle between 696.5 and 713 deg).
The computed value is 0.11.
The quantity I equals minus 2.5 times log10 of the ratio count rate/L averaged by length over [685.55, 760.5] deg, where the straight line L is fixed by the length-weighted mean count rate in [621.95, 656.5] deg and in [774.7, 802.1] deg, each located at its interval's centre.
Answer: 0.11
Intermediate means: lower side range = 36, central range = 35.2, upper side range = 41.5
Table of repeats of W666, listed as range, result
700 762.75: 35.2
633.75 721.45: 35.5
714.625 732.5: 35.4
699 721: 33.7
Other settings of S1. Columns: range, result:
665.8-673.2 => 37.9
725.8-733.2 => 36.4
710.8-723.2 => 34.2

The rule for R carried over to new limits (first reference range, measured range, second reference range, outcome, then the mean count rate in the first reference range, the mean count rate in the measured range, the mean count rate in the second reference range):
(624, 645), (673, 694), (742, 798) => 0.5 deg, 35.7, 35.8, 38.5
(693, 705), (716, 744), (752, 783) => 0.5 deg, 35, 35.9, 38.4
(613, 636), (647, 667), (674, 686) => -0.3 deg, 36.8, 36.7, 35.7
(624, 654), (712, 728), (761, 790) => 1.3 deg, 35.7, 34.9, 39.4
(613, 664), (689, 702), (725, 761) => 0.2 deg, 36.4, 35.5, 36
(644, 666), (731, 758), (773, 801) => 2.6 deg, 36.4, 35.8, 41.2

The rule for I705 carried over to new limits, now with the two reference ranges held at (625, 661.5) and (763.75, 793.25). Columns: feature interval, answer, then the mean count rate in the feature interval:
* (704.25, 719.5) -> 0.13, 33.5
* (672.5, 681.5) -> 0.03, 35.9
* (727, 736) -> 0.06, 36.5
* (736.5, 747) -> 0.10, 35.4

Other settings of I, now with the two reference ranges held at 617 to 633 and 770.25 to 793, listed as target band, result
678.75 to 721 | 0.123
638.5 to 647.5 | 0.078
